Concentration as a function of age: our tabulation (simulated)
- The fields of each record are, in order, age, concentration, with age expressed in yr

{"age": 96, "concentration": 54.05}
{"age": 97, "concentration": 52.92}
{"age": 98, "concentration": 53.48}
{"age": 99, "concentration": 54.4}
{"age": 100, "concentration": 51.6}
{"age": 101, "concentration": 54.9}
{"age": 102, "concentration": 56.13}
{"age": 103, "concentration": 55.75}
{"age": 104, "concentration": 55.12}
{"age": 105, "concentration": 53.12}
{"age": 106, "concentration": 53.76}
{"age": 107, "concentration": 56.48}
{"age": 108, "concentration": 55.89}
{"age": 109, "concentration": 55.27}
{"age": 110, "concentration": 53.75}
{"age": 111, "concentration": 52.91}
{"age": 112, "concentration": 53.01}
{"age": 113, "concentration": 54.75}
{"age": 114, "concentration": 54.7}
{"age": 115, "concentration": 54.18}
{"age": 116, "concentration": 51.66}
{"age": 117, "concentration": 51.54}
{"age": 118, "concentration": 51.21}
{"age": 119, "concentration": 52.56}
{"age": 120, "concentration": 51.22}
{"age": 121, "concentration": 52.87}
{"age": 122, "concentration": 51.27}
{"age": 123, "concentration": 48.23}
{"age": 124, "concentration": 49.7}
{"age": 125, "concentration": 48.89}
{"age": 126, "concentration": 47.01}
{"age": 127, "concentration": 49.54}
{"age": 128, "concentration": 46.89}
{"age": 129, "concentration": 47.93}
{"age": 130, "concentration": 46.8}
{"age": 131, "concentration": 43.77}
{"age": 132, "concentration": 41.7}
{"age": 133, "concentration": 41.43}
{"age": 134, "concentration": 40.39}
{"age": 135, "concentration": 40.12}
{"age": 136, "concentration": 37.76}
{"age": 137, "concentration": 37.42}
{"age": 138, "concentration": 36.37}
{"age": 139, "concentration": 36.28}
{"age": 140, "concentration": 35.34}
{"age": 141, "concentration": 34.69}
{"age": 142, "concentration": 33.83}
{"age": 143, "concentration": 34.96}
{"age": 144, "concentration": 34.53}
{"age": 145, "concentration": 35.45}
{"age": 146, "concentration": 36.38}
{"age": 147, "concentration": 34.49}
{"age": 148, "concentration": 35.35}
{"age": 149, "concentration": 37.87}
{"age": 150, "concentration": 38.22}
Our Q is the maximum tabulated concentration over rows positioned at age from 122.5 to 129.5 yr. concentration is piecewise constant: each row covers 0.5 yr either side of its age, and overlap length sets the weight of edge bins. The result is 49.7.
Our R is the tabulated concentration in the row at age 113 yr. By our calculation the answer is 54.75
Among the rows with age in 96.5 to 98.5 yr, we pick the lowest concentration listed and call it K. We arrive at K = 52.92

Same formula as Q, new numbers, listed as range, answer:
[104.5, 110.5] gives 56.48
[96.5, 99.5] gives 54.4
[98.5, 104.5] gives 56.13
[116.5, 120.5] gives 52.56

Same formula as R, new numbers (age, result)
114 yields 54.7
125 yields 48.89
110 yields 53.75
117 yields 51.54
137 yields 37.42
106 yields 53.76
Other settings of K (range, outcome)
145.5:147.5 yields 34.49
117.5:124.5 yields 48.23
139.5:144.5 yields 33.83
